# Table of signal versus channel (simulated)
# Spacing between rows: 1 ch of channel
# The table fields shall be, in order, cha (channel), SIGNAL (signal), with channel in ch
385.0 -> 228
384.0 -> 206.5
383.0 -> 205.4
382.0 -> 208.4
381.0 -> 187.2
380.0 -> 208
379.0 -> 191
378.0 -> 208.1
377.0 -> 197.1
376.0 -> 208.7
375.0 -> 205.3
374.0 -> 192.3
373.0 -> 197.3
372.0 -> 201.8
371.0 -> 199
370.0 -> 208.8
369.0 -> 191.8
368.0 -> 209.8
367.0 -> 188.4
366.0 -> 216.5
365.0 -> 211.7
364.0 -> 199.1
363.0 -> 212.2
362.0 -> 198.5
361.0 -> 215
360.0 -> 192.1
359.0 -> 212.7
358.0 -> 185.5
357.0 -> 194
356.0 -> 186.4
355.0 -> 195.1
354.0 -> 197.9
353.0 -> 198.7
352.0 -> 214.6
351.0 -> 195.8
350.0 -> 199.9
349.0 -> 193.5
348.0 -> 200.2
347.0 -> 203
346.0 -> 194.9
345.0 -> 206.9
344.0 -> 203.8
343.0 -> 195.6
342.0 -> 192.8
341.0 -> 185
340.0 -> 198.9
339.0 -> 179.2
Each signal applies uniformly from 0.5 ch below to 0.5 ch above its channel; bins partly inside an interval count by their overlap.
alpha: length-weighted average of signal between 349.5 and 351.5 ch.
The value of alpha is 198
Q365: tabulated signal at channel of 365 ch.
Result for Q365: 211.7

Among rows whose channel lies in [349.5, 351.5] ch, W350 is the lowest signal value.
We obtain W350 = 195.8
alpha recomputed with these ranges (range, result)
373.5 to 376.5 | 202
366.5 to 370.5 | 200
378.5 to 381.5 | 195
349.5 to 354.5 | 201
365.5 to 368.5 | 205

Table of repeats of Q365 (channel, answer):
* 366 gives 216.5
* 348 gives 200.2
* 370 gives 208.8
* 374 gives 192.3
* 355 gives 195.1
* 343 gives 195.6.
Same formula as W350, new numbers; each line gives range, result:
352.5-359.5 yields 185.5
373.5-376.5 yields 192.3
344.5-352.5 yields 193.5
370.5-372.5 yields 199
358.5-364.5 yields 192.1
